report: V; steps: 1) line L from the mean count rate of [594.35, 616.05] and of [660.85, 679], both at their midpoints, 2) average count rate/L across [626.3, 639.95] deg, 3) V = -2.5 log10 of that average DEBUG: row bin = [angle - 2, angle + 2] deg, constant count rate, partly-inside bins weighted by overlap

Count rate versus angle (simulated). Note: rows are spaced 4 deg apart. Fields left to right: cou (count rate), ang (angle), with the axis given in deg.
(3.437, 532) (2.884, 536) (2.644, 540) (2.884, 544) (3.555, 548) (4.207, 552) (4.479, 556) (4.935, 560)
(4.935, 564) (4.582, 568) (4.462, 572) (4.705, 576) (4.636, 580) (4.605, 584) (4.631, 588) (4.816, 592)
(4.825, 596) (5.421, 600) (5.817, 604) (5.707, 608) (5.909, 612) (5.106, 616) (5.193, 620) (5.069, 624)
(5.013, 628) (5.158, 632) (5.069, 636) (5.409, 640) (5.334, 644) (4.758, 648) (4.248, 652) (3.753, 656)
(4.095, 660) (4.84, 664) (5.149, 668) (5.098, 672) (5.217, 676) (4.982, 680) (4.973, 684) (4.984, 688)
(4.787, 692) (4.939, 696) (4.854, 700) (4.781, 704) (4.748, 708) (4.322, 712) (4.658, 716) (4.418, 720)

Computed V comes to 0.03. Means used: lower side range 5.51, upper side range 5.01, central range 5.13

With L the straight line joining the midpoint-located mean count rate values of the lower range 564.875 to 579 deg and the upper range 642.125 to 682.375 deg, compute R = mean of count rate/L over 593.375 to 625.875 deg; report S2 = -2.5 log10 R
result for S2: -0.152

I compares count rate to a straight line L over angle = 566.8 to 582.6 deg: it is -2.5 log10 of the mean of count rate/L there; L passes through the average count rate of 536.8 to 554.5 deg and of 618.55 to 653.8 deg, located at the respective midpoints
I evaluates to -0.19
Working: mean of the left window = 3.33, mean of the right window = 5.03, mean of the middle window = 4.6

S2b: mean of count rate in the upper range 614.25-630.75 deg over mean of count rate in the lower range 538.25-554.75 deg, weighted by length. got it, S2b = 1.51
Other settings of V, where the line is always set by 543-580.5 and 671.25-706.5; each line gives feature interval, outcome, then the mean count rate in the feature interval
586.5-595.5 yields -0.06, 4.75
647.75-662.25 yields 0.15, 4.16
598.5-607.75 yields -0.23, 5.65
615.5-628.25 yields -0.10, 5.11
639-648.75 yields -0.10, 5.19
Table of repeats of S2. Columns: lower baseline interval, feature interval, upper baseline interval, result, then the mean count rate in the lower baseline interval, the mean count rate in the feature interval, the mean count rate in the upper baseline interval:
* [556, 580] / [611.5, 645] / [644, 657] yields -0.16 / 4.7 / 5.22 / 4.46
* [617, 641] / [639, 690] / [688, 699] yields 0.04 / 5.14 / 4.82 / 4.88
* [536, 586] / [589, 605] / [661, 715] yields -0.18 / 4.17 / 5.15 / 4.88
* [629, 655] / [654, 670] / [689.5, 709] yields 0.10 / 4.95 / 4.46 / 4.83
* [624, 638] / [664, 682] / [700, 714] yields -0.05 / 5.08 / 5.08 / 4.65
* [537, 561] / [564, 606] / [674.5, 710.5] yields -0.21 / 3.7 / 4.85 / 4.91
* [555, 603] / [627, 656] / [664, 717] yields -0.02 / 4.78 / 4.91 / 4.89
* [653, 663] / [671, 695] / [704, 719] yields -0.16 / 4.05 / 5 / 4.59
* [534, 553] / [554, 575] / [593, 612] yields -0.18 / 3.18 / 4.68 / 5.46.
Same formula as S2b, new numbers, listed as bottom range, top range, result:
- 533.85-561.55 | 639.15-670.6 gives 1.29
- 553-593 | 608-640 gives 1.13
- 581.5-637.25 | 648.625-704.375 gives 0.92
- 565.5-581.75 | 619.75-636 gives 1.11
